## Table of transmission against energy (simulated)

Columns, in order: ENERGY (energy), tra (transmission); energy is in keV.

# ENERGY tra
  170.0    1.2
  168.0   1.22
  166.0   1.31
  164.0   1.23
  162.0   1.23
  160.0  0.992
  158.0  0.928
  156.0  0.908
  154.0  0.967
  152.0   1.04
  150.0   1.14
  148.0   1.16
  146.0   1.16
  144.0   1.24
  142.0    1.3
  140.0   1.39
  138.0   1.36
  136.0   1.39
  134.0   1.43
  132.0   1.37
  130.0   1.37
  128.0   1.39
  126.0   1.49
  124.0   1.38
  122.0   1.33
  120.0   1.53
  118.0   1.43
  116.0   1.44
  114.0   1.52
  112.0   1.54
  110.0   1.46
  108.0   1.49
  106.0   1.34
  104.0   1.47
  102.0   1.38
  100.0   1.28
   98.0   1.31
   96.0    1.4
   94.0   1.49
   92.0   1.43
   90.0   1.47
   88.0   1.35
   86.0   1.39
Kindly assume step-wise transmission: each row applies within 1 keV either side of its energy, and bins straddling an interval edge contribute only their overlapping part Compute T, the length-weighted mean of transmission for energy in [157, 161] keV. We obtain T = 0.96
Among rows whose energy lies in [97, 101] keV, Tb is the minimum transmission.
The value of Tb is 1.28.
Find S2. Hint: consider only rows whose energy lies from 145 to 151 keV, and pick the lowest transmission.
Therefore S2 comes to 1.14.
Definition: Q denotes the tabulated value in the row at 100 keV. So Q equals 1.28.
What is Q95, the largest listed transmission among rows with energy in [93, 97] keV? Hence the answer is 1.49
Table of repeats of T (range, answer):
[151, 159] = 0.961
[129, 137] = 1.39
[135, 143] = 1.36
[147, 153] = 1.11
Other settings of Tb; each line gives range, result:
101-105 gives 1.38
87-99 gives 1.31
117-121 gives 1.43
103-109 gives 1.34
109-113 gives 1.46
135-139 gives 1.36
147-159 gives 0.908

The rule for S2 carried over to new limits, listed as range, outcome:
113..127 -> 1.33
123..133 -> 1.37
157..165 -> 0.928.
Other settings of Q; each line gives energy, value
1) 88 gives 1.35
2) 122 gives 1.33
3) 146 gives 1.16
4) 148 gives 1.16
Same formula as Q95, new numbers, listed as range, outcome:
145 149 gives 1.16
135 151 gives 1.39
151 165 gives 1.23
